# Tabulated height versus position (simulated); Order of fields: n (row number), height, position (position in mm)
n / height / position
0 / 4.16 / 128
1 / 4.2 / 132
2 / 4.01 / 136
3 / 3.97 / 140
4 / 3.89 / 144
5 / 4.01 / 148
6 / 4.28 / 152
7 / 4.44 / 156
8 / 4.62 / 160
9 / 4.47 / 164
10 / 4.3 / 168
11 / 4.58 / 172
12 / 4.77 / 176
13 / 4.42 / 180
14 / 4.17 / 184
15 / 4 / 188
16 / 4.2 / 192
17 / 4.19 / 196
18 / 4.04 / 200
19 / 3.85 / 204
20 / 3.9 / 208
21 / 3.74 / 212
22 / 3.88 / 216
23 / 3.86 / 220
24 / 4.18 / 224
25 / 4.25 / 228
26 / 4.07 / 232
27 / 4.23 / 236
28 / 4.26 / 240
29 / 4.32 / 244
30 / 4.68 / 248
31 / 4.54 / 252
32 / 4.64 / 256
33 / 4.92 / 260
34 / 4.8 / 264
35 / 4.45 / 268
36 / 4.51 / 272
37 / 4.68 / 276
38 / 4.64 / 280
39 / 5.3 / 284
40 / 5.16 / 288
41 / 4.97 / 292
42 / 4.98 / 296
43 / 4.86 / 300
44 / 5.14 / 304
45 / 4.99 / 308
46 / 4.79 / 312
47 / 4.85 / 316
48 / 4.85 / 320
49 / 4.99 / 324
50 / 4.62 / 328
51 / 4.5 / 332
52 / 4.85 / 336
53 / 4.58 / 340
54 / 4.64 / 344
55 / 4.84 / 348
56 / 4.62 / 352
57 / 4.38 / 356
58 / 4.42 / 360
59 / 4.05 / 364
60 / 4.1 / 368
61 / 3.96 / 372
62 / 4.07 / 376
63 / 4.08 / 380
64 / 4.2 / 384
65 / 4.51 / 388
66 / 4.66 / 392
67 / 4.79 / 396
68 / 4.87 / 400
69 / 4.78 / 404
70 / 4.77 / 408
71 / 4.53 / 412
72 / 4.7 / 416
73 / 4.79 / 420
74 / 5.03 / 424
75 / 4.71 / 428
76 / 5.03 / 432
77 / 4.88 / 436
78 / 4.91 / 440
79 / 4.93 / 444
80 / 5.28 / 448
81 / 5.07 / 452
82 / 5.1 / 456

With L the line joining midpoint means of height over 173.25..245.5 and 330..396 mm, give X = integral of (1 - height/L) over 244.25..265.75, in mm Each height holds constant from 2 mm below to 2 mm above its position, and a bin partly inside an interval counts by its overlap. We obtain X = -2.4 mm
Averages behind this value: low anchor 4.13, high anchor 4.42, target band 4.68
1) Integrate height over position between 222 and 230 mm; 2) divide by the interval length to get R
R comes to 4.21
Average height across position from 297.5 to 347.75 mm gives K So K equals 4.81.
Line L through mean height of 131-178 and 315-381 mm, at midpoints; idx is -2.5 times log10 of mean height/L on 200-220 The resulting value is 0.13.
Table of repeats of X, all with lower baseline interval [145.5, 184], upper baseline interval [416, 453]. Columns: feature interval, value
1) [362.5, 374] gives 1.85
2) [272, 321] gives -2.60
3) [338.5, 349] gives 0.19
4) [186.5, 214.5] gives 3.09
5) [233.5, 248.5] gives 0.76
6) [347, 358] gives 0.43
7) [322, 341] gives 0.10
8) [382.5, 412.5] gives 1.34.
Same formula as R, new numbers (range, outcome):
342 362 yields 4.58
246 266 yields 4.72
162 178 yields 4.53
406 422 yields 4.7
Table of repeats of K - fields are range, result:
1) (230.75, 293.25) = 4.64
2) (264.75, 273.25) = 4.52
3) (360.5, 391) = 4.17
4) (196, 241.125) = 4.03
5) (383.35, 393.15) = 4.47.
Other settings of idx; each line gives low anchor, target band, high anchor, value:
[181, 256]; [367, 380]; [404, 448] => 0.16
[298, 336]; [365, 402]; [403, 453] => 0.12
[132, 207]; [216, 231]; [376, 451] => 0.07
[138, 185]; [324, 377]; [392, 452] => 0.06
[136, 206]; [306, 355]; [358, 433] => -0.07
